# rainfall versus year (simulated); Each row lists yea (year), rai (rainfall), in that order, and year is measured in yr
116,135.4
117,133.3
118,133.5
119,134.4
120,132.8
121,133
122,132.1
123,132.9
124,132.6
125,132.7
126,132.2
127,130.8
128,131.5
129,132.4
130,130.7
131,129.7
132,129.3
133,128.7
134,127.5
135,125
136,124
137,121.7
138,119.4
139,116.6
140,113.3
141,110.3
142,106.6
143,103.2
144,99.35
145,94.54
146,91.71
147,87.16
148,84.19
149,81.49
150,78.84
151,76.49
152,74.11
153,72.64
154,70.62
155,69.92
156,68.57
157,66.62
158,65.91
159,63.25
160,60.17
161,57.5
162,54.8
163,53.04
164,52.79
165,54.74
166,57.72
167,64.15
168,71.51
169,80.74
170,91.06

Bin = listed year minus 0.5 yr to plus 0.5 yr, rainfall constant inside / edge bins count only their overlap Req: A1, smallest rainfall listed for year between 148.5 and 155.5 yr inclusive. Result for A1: 69.92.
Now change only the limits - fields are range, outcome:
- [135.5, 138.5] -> 119.4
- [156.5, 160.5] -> 60.17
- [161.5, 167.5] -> 52.79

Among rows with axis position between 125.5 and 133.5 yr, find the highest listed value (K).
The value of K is 132.4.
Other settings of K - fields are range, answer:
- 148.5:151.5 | 81.49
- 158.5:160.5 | 63.25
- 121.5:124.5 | 132.9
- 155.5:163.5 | 68.57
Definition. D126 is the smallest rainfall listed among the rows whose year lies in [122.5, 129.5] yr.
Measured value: 130.8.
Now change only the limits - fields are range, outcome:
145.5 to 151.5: 76.49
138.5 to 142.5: 106.6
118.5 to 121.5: 132.8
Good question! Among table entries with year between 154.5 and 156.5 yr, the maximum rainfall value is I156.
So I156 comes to 69.92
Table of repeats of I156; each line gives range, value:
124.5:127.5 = 132.7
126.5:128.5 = 131.5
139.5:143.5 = 113.3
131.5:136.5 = 129.3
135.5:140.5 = 124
